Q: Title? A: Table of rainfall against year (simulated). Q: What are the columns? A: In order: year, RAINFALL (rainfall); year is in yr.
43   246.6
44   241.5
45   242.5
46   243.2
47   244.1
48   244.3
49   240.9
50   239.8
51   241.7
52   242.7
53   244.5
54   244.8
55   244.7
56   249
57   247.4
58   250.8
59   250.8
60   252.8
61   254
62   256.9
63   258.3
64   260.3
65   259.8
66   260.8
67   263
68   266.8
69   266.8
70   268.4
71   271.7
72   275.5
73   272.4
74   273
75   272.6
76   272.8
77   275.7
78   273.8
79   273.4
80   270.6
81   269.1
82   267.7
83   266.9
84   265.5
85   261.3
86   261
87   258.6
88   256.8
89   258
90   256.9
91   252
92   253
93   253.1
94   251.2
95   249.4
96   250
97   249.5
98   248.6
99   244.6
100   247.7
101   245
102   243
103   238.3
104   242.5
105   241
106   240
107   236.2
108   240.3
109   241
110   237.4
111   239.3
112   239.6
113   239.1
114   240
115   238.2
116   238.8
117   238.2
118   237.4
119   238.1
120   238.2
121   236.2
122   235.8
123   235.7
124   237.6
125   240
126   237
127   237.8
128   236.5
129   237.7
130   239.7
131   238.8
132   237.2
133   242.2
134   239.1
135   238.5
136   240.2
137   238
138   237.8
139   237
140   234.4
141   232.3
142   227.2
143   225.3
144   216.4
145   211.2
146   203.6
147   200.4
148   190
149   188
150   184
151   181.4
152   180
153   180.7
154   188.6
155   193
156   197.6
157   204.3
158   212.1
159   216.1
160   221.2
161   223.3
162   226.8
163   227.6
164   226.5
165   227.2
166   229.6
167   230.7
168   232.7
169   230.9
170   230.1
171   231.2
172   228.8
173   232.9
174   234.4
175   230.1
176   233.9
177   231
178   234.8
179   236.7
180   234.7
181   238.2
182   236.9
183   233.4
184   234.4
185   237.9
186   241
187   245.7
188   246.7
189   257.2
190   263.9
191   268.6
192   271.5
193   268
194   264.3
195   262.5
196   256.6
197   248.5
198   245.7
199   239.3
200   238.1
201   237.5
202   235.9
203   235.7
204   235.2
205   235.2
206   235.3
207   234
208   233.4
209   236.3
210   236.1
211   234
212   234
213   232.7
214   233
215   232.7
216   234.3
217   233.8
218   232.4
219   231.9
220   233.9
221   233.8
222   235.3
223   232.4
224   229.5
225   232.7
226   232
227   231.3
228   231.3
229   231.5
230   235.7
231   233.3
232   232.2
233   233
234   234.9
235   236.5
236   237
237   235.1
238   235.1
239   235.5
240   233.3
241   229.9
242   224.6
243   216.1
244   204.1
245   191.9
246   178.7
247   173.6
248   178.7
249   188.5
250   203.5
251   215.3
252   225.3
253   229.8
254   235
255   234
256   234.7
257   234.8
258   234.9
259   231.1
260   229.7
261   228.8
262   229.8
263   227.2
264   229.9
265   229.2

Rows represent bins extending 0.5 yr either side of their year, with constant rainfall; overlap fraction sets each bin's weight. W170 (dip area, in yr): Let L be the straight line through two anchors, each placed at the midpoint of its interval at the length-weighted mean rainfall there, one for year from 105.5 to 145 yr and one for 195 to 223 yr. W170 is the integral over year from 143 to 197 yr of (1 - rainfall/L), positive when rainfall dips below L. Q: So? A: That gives 2.3 yr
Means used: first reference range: 237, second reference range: 237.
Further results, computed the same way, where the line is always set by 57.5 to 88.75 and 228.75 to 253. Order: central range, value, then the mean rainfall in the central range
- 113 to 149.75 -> 2.6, 231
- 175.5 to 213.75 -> -1.9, 243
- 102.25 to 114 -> 0.7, 240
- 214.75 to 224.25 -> -0.4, 233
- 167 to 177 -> 0.2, 232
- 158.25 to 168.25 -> 0.6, 226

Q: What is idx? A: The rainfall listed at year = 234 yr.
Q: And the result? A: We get 234.9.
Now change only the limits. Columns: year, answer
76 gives 272.8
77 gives 275.7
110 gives 237.4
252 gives 225.3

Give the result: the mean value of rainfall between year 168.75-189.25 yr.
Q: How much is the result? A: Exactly 236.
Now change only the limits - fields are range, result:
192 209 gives 245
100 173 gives 227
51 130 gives 251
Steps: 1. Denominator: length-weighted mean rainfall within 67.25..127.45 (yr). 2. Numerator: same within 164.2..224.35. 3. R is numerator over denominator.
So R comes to 0.9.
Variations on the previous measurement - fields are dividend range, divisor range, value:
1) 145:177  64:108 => 0.83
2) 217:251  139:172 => 1.05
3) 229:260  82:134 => 0.91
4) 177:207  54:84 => 0.93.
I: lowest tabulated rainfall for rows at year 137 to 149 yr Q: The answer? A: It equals 188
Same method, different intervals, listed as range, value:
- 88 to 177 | 180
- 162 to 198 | 226.5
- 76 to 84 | 265.5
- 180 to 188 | 233.4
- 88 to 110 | 236.2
